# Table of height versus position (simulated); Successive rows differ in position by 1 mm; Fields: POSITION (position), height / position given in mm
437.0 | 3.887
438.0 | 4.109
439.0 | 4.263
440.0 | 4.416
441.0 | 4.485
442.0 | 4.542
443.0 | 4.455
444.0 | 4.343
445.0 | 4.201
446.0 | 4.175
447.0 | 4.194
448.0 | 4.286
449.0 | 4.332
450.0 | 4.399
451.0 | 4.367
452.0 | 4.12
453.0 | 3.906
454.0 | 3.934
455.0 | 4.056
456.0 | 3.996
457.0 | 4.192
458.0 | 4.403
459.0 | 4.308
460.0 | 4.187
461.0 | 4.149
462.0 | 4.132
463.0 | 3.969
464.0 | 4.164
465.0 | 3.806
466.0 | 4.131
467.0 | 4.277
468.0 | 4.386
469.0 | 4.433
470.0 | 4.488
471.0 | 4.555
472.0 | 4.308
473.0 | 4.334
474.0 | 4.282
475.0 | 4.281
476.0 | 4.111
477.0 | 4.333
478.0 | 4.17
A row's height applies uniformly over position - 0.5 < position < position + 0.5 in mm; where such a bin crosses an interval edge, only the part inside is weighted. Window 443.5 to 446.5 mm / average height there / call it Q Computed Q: 4.24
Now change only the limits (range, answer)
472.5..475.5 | 4.3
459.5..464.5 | 4.12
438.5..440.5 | 4.34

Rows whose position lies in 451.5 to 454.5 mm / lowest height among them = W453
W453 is 3.906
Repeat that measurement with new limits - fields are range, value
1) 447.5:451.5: 4.286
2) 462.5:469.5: 3.806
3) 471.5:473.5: 4.308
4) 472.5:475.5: 4.281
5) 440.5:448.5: 4.175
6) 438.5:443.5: 4.263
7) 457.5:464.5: 3.969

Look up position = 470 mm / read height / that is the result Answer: 4.488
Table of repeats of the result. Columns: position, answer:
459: 4.308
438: 4.109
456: 3.996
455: 4.056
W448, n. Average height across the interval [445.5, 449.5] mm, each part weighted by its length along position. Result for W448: 4.25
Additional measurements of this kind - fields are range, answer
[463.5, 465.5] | 3.98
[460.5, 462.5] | 4.14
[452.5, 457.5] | 4.02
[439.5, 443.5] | 4.47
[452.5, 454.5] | 3.92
